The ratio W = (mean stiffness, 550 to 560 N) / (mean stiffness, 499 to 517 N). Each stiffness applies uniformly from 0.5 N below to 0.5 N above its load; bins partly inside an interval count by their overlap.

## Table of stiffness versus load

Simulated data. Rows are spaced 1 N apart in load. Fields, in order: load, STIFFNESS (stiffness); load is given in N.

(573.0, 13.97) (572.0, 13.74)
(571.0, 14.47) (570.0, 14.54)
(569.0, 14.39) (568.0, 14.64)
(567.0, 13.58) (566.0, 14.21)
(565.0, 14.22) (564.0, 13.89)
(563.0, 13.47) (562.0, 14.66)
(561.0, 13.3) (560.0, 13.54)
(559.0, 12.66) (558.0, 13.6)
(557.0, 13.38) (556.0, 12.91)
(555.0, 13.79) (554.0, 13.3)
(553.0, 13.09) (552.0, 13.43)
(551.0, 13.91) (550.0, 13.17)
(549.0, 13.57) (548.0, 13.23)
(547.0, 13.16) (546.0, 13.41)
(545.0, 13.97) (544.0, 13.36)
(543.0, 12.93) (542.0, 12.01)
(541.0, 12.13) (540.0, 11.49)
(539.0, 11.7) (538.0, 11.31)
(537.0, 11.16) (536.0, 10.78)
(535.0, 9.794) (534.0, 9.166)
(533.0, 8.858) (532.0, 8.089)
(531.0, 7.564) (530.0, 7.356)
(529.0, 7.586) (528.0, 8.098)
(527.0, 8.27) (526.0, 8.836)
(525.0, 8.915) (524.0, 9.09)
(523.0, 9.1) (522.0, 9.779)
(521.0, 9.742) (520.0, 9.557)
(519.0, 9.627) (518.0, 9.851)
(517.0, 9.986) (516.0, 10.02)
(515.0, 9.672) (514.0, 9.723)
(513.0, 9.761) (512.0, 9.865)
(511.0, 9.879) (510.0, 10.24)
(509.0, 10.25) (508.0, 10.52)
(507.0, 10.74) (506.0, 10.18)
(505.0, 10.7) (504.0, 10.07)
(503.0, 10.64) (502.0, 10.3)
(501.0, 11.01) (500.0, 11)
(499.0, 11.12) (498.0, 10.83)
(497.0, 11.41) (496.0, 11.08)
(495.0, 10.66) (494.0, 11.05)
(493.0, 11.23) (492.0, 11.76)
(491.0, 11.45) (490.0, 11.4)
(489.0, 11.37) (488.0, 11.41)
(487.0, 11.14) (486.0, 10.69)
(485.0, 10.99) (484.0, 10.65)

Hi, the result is 1.3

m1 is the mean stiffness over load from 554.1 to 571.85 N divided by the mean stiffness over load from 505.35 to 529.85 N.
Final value 1.5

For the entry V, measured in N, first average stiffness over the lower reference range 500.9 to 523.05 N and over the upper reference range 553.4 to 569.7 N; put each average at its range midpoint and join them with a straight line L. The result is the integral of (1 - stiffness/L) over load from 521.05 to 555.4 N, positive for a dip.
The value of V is 3.0 N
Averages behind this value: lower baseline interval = 10.1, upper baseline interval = 13.7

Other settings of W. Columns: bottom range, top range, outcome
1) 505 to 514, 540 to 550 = 1.28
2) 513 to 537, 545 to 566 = 1.47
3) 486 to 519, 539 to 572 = 1.27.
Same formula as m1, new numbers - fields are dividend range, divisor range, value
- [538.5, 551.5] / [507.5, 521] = 1.30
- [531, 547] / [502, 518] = 1.11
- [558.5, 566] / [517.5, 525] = 1.44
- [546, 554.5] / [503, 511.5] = 1.29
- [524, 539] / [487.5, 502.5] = 0.82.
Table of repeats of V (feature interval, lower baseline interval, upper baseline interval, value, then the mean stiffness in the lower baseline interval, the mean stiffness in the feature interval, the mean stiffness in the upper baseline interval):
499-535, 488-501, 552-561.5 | 7.09 N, 11.2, 9.57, 13.3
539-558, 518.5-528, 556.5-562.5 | -1.43 N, 9.15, 13.1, 13.5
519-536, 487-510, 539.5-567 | 4.69 N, 10.9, 8.82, 13.3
